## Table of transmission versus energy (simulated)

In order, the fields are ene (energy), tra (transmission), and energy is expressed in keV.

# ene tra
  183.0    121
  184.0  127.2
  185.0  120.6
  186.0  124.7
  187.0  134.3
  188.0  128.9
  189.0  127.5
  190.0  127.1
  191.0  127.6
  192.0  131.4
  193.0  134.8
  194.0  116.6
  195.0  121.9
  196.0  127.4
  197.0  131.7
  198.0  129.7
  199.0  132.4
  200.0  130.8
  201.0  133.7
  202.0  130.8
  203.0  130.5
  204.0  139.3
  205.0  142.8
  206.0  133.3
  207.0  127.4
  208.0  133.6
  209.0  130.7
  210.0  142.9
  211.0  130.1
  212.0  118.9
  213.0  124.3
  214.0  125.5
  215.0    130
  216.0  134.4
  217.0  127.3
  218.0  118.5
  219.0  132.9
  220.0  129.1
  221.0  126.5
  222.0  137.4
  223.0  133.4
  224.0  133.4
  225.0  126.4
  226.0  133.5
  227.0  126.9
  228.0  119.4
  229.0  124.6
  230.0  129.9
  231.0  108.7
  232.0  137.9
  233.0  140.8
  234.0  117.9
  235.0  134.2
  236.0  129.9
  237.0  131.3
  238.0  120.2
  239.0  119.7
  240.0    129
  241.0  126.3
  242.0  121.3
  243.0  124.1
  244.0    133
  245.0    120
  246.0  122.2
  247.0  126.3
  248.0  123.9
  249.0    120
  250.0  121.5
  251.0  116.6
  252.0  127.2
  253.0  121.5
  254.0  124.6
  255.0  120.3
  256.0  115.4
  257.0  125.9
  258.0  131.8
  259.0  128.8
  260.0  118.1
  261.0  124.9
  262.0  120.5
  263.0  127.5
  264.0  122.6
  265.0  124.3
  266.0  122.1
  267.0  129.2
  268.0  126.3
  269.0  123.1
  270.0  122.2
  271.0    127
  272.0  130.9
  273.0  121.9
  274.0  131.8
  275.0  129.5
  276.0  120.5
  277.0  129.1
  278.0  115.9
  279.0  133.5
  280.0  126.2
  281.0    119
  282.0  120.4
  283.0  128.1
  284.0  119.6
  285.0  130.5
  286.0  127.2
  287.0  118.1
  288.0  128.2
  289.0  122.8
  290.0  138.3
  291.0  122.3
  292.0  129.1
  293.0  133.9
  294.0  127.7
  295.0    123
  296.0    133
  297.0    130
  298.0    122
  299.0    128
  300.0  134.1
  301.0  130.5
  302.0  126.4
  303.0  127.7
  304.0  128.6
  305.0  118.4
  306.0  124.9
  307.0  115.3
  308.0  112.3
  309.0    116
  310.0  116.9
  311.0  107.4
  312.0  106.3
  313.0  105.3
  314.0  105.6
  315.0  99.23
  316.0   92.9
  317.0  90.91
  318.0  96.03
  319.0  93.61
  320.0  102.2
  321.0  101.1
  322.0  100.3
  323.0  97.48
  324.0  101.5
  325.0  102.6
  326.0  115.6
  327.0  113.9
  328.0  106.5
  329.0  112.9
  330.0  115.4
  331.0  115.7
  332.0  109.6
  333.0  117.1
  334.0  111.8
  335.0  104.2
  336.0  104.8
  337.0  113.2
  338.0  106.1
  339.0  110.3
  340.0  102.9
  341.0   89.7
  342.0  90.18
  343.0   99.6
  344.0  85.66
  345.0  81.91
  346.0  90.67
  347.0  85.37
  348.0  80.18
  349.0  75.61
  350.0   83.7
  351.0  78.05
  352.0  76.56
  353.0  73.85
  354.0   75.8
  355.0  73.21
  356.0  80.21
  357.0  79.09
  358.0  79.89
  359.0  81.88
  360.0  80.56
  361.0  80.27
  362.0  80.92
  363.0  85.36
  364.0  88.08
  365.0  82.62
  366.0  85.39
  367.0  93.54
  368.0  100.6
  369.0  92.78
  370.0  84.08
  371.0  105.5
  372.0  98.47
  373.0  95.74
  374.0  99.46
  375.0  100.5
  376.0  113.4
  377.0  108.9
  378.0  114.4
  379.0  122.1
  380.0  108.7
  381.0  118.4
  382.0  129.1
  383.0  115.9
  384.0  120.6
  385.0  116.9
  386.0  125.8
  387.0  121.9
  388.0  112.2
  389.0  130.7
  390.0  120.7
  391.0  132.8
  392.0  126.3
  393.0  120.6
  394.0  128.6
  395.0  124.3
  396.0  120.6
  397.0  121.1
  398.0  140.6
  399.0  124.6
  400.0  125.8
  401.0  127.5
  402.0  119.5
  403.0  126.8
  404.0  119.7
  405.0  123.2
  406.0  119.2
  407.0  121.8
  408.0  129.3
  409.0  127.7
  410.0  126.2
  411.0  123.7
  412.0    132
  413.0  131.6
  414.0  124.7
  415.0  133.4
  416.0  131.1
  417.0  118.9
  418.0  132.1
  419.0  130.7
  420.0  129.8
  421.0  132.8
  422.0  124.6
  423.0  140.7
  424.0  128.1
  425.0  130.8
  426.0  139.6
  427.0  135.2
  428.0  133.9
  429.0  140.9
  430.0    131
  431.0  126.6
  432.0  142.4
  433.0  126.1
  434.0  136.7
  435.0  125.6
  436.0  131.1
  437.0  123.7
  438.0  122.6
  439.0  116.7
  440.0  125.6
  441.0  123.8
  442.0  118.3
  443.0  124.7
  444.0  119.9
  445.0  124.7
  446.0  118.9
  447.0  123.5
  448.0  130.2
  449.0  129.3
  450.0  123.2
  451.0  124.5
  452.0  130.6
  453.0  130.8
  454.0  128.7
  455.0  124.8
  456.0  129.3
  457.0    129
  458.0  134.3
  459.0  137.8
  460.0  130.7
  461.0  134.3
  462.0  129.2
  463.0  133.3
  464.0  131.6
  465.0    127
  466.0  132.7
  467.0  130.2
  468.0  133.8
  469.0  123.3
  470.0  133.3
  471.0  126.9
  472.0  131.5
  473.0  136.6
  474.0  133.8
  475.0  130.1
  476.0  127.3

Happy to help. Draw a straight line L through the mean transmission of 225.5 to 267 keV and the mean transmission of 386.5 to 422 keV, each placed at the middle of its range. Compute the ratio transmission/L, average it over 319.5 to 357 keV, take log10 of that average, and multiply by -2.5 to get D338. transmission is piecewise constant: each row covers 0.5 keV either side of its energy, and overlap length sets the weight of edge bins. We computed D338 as 0.28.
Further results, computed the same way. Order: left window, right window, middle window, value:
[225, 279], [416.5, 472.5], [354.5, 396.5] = 0.22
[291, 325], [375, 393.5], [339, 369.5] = 0.35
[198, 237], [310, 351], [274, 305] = -0.14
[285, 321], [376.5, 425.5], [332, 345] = 0.18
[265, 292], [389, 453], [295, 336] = 0.13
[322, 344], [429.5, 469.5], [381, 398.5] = -0.06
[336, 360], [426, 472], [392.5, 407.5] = -0.15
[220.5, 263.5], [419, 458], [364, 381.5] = 0.25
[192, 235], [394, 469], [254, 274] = 0.04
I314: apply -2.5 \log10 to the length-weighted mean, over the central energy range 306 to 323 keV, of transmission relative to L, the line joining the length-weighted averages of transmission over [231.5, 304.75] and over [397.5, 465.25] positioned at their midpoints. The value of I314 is 0.21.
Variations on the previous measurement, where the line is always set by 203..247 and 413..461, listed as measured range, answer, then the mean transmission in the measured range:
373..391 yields 0.11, 116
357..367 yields 0.48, 83.1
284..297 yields 0.01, 128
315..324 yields 0.30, 97.2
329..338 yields 0.16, 111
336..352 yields 0.37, 91.5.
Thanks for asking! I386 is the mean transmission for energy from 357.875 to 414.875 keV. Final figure 113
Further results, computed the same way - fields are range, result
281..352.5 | 110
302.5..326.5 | 107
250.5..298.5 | 125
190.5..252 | 128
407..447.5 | 128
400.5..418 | 126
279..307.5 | 126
